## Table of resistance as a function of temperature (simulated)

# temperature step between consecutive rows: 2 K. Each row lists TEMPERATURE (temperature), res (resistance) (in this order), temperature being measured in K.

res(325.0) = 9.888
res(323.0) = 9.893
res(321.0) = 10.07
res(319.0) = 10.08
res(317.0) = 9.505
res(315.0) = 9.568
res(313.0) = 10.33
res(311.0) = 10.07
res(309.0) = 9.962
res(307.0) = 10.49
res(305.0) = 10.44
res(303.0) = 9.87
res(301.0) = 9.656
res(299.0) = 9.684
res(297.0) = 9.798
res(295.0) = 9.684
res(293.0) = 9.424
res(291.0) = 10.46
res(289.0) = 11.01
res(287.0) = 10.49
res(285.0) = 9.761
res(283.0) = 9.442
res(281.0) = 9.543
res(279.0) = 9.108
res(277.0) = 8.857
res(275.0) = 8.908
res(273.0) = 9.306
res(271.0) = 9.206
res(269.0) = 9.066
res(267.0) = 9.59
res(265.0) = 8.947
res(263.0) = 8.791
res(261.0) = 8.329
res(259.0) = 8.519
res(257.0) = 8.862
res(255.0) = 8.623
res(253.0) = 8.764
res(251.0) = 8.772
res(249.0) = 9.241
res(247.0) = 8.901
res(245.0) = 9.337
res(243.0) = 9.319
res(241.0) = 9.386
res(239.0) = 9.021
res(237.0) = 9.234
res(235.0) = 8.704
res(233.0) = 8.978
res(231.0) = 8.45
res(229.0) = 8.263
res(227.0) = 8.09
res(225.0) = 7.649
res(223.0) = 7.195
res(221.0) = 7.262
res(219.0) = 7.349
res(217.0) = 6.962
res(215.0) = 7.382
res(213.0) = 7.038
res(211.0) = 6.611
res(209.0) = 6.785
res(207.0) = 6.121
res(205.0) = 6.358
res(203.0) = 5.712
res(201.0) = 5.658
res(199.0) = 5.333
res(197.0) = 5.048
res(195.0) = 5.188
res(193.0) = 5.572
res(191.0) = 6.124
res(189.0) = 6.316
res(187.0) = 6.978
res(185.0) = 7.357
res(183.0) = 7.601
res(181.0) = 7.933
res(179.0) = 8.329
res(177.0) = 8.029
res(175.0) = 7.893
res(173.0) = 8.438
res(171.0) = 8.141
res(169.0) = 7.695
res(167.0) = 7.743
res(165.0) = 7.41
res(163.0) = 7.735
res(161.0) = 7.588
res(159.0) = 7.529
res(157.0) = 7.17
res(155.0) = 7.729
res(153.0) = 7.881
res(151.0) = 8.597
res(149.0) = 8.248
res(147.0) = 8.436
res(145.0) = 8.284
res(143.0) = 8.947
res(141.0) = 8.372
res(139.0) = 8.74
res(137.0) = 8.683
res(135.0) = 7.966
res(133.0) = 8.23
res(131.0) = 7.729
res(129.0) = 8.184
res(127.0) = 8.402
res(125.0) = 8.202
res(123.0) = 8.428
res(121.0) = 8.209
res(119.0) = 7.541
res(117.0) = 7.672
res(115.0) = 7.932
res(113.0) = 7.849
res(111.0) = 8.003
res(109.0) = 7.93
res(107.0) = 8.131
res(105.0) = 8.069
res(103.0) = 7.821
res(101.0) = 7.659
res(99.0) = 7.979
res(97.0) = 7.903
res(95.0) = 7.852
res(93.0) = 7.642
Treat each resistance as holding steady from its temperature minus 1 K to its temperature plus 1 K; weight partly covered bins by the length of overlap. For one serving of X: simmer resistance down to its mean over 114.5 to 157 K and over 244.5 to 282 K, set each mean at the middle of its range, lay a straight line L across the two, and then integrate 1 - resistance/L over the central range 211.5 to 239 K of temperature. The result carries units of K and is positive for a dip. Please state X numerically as 2.6 K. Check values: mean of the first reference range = 8.19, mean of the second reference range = 8.98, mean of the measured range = 7.91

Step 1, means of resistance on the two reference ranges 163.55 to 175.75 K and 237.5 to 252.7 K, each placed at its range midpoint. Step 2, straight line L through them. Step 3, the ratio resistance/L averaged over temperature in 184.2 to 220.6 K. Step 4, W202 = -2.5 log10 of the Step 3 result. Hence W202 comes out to 0.31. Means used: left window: 7.88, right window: 9.13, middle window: 6.34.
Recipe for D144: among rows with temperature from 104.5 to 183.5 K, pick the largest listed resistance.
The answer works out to 8.947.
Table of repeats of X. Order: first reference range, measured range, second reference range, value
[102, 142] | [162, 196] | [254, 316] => 5.0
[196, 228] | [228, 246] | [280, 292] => -2.6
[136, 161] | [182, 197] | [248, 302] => 3.9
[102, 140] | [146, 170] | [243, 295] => 1.6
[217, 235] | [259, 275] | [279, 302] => 0.3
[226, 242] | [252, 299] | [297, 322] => 0.5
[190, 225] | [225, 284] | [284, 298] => -3.6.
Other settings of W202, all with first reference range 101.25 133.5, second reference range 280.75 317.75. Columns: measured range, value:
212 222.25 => 0.253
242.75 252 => 0.037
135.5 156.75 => -0.003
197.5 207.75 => 0.470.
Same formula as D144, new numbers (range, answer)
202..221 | 7.382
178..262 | 9.386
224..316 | 11.01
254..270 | 9.59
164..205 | 8.438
